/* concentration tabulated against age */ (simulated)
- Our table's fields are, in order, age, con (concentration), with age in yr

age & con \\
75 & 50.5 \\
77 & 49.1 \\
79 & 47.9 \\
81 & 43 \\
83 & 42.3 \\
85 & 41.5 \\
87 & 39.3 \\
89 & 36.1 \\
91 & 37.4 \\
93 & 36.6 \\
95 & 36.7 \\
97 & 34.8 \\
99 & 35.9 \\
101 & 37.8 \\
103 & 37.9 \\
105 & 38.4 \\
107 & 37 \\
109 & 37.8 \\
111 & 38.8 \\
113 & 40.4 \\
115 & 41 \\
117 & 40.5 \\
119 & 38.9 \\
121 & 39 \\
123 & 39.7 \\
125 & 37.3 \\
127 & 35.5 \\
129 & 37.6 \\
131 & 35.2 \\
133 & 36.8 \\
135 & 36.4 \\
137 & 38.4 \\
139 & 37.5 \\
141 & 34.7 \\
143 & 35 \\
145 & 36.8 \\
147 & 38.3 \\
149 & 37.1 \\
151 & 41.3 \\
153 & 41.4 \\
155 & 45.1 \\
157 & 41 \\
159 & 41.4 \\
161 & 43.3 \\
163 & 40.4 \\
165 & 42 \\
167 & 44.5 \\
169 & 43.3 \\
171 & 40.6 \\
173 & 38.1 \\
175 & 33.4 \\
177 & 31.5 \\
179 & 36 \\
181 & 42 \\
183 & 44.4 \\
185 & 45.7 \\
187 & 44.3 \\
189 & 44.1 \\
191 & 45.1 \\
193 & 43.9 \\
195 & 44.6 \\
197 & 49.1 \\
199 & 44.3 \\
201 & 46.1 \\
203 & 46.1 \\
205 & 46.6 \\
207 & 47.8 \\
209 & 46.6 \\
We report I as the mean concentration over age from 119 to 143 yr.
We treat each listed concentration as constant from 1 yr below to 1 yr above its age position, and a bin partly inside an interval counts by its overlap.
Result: 37.1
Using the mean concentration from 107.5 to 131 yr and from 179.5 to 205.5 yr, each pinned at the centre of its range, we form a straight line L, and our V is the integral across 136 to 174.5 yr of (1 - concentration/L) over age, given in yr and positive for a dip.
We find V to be 1.6 yr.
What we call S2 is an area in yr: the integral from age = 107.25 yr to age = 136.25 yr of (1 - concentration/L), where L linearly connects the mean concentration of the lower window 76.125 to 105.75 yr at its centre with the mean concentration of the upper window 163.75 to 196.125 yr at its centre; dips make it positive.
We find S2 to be 1.5 yr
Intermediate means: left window 39.6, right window 41.5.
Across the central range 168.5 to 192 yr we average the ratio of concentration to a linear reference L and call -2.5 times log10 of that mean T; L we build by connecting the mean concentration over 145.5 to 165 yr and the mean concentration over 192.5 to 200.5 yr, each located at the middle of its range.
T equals 0.08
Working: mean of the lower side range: 41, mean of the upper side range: 45.6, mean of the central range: 40.7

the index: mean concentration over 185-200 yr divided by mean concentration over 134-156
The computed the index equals 1.18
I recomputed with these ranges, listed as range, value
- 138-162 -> 39.4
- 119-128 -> 38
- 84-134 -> 37.9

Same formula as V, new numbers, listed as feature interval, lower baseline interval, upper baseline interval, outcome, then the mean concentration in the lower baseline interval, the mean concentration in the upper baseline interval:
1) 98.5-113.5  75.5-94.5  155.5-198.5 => 1.3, 41.6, 41.9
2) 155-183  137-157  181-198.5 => 1.1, 38.7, 44.9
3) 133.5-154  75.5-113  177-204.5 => 2.0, 39.5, 43.9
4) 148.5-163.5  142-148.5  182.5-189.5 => -1.1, 36.7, 44.7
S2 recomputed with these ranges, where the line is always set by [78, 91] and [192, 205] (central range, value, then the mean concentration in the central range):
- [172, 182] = 1.9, 36.2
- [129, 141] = 1.8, 36.7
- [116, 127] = 1.0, 38.8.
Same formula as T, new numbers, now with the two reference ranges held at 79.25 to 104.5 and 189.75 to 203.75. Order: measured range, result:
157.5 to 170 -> 0.024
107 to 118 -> 0.013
